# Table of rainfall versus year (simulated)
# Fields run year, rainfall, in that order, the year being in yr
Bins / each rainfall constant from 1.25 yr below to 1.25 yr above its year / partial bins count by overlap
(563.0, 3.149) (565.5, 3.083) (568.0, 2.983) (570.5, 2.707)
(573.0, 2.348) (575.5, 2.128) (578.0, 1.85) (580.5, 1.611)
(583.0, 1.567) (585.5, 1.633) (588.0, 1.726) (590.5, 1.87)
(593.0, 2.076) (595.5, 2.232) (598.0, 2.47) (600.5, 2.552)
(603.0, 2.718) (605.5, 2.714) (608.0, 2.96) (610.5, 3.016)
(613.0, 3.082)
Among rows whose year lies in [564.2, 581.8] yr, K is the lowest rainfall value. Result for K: 1.611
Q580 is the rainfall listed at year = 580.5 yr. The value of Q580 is 1.611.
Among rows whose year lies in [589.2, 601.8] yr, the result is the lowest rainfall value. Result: 1.87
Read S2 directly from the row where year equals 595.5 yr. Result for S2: 2.232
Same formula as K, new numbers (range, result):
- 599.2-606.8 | 2.552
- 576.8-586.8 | 1.567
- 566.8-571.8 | 2.707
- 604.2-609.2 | 2.714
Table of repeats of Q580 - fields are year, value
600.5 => 2.552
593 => 2.076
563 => 3.149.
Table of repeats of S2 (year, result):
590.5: 1.87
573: 2.348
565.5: 3.083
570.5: 2.707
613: 3.082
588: 1.726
